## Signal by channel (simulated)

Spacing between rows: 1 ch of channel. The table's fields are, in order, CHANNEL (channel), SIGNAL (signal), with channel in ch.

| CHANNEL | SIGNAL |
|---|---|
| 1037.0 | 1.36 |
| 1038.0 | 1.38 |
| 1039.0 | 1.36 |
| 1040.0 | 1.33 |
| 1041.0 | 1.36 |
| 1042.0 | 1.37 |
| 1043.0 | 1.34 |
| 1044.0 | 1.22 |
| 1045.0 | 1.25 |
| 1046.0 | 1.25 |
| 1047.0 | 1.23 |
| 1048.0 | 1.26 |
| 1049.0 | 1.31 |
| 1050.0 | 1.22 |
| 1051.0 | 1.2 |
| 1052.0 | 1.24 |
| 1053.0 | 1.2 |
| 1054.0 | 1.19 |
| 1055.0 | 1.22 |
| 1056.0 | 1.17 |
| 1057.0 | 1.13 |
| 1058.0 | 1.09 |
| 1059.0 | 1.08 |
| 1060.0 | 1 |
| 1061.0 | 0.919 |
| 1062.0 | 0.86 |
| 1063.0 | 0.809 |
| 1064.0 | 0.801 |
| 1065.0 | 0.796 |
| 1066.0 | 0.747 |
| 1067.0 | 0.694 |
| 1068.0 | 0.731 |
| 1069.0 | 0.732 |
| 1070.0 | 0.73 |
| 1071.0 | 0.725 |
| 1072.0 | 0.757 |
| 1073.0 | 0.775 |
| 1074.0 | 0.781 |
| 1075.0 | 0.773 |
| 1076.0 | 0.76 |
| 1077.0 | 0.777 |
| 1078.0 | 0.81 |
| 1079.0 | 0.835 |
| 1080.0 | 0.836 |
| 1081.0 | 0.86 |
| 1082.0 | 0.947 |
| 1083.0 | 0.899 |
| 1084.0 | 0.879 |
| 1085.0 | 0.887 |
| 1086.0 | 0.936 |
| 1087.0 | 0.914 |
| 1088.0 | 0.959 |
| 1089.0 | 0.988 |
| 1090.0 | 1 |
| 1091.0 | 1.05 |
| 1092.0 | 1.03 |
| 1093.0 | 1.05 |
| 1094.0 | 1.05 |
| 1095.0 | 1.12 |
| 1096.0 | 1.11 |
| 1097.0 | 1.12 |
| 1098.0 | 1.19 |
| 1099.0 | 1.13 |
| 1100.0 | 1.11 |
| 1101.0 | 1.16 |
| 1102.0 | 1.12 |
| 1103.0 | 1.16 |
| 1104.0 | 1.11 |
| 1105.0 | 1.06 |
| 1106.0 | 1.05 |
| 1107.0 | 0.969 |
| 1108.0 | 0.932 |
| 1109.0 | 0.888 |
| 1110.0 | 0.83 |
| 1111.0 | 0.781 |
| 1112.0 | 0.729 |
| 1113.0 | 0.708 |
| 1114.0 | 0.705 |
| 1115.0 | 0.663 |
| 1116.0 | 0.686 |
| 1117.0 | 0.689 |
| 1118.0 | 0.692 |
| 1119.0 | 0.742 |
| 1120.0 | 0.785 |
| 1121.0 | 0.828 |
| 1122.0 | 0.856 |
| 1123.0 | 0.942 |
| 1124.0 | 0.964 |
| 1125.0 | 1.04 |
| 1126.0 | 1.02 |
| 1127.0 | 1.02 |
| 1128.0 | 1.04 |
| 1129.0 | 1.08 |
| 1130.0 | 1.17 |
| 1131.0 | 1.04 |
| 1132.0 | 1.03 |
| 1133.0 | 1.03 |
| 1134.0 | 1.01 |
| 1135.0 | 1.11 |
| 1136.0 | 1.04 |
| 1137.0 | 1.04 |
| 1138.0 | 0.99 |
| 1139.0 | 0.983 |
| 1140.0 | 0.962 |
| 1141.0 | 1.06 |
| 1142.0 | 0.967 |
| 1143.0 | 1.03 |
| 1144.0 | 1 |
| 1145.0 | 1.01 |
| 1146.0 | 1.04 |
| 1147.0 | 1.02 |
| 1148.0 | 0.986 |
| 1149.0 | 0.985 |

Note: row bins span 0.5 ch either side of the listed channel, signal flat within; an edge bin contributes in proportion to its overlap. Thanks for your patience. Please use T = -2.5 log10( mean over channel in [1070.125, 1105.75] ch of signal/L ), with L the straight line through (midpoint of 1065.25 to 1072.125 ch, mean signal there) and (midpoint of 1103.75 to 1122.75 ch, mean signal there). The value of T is -0.23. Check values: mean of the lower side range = 0.732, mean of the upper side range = 0.824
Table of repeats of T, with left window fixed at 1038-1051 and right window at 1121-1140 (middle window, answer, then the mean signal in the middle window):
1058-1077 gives 0.44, 0.811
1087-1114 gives 0.11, 1.01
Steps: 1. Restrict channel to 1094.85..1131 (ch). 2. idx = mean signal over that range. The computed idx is 0.95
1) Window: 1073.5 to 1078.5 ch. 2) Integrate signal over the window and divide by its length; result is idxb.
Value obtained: 0.78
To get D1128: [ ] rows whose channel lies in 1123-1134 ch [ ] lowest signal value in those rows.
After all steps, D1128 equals 0.942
